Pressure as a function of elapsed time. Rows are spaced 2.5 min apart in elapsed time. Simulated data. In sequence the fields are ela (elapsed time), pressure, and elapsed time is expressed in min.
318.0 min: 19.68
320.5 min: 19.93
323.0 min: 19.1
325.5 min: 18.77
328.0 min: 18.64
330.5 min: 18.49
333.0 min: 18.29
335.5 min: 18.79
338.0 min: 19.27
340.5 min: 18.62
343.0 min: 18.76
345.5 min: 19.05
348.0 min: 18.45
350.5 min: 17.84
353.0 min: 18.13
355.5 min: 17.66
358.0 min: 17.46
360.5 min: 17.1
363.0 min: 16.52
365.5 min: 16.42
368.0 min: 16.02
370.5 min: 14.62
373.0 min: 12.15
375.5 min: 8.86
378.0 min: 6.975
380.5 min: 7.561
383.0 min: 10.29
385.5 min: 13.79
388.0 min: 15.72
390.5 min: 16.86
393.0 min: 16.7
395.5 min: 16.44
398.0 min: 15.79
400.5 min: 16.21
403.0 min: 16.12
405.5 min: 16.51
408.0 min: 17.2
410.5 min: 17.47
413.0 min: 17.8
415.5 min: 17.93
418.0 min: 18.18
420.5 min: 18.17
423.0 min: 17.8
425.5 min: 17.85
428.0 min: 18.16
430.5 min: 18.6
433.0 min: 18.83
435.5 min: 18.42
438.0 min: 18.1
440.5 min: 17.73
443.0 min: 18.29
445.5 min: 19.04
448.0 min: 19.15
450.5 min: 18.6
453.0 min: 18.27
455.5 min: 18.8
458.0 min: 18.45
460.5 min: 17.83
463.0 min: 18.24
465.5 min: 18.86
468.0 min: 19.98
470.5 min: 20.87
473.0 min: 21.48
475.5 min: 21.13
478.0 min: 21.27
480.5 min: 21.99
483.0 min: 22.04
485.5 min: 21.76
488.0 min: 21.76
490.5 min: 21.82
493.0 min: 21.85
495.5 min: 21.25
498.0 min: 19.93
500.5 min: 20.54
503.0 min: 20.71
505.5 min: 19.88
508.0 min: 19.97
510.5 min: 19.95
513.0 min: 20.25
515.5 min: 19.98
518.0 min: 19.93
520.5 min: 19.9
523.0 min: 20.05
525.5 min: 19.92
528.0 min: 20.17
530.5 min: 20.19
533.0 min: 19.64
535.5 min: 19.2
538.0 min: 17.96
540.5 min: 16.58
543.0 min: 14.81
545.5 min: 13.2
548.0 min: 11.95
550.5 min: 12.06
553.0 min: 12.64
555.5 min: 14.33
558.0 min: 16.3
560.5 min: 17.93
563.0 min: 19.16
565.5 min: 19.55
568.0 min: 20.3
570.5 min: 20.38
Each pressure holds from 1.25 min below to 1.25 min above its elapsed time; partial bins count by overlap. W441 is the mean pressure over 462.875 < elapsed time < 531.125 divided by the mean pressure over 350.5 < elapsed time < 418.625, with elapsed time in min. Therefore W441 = 1.3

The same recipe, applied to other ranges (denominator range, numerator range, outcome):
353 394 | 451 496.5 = 1.44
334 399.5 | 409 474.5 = 1.19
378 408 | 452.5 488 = 1.39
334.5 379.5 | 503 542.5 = 1.20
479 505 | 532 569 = 0.77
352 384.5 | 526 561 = 1.18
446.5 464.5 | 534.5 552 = 0.81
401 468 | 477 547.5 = 1.09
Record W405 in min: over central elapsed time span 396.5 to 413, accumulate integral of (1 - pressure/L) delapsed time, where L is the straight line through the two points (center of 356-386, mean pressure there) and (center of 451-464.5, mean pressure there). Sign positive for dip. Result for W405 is -1.52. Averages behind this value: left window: 13.2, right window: 18.3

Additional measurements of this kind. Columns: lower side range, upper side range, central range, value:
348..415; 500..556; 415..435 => -2.7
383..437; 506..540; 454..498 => -4.5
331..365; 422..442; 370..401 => 8.6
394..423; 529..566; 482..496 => -4.3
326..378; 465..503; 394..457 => 4.7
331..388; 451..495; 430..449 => 0.5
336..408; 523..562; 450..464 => -2.0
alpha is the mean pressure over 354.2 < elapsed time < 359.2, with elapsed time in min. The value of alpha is 17.6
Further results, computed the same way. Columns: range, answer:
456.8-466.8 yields 18.4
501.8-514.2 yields 20.1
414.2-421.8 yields 18.1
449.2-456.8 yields 18.6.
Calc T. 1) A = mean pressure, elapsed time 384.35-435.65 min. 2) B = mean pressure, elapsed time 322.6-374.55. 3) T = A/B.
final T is 0.98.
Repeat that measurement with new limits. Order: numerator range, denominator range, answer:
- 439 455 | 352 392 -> 1.31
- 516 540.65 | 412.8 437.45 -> 1.07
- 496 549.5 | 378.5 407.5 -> 1.29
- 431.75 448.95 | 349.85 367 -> 1.07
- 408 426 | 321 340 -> 0.95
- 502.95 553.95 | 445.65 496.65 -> 0.89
